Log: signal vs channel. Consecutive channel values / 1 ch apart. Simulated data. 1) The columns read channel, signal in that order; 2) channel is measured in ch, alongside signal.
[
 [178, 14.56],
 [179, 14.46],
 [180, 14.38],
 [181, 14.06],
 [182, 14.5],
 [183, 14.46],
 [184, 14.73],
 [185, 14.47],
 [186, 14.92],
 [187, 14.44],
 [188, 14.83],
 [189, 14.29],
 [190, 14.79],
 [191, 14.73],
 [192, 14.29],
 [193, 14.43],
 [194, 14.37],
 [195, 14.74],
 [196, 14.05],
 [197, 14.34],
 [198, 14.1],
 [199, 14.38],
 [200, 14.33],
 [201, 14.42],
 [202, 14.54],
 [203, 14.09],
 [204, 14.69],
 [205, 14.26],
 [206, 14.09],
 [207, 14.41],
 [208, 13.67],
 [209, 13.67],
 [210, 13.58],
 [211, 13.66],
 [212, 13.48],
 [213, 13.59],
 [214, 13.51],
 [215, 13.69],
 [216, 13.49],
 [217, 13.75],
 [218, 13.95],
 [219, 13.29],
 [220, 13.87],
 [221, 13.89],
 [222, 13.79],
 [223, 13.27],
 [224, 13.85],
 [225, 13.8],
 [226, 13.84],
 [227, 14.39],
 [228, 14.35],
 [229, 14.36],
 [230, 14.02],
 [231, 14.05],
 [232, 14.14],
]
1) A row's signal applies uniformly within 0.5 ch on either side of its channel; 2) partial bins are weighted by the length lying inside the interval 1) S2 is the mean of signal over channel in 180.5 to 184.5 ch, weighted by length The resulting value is 14.4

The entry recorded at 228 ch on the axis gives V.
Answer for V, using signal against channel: 14.35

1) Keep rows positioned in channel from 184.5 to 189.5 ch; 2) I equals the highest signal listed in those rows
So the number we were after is 14.92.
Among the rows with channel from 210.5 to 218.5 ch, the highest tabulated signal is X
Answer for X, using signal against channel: 13.95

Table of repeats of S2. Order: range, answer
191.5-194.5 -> 14.4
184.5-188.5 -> 14.7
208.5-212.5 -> 13.6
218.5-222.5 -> 13.7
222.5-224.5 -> 13.6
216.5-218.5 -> 13.8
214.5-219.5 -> 13.6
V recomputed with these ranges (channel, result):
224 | 13.85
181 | 14.06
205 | 14.26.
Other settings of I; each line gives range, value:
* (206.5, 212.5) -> 14.41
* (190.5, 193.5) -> 14.73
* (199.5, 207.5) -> 14.69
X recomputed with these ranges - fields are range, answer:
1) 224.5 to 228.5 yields 14.39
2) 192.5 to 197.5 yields 14.74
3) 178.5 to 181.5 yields 14.46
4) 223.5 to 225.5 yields 13.85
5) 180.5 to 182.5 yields 14.5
